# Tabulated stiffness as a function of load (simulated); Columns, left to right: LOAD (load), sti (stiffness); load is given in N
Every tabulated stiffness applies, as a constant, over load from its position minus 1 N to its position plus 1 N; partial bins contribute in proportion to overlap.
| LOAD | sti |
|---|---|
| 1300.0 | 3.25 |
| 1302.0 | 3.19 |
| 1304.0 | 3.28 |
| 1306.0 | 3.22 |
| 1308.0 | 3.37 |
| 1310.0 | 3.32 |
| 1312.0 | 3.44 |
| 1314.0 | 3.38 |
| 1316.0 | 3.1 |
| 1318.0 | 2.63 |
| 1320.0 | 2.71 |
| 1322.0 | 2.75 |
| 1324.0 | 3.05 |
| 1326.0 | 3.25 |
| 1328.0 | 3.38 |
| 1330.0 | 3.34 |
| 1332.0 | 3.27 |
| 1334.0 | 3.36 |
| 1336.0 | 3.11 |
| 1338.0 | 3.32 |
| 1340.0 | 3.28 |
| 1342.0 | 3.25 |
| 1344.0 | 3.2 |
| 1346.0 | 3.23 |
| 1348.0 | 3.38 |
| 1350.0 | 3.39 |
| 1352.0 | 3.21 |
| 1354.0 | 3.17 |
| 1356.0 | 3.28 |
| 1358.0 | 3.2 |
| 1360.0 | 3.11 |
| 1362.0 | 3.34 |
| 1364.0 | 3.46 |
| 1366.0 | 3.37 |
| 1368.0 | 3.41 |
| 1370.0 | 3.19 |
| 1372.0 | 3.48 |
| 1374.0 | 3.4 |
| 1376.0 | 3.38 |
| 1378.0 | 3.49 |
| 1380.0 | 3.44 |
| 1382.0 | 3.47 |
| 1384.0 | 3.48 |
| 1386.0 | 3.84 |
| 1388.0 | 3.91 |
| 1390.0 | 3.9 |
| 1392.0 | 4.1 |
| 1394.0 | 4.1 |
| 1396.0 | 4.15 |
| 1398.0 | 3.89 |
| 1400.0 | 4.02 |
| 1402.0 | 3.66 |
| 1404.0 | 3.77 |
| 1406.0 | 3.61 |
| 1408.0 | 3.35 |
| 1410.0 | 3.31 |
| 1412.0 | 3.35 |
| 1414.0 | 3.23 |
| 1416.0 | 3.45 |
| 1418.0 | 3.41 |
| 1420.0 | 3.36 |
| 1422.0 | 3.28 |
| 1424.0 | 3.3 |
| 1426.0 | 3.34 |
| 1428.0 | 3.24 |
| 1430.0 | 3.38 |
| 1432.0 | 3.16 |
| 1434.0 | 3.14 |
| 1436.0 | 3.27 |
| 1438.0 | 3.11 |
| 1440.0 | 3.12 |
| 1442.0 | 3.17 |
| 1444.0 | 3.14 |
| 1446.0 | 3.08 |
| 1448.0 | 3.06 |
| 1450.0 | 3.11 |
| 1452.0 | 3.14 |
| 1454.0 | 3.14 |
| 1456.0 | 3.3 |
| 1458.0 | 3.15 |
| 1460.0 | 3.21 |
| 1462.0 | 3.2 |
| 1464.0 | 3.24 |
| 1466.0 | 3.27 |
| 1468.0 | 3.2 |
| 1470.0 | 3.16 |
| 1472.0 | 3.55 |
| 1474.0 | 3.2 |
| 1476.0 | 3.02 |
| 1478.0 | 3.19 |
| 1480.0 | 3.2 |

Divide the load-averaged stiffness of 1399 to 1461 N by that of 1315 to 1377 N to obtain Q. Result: 1.0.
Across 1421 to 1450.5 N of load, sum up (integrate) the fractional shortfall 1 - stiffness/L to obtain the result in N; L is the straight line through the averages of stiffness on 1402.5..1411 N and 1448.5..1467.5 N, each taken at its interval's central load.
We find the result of 1.2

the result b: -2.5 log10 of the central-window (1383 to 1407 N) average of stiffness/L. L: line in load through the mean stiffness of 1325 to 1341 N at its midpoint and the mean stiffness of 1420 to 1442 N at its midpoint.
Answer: -0.19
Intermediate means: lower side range 3.29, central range 3.87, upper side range 3.24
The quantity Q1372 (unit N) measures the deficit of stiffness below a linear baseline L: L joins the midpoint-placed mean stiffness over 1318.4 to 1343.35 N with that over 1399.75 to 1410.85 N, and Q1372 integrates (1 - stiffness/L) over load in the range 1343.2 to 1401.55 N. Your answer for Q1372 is -1.9 N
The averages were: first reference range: 3.16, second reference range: 3.6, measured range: 3.52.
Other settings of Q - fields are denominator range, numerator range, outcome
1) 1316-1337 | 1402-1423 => 1.11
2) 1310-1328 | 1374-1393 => 1.19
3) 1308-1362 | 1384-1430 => 1.13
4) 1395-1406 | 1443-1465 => 0.82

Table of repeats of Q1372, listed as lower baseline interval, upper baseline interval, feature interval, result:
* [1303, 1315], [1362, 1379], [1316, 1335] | 1.5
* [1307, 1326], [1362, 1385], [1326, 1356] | -0.4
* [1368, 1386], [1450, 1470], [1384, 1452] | -2.8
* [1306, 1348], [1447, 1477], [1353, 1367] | -0.4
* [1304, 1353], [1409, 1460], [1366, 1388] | -1.8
